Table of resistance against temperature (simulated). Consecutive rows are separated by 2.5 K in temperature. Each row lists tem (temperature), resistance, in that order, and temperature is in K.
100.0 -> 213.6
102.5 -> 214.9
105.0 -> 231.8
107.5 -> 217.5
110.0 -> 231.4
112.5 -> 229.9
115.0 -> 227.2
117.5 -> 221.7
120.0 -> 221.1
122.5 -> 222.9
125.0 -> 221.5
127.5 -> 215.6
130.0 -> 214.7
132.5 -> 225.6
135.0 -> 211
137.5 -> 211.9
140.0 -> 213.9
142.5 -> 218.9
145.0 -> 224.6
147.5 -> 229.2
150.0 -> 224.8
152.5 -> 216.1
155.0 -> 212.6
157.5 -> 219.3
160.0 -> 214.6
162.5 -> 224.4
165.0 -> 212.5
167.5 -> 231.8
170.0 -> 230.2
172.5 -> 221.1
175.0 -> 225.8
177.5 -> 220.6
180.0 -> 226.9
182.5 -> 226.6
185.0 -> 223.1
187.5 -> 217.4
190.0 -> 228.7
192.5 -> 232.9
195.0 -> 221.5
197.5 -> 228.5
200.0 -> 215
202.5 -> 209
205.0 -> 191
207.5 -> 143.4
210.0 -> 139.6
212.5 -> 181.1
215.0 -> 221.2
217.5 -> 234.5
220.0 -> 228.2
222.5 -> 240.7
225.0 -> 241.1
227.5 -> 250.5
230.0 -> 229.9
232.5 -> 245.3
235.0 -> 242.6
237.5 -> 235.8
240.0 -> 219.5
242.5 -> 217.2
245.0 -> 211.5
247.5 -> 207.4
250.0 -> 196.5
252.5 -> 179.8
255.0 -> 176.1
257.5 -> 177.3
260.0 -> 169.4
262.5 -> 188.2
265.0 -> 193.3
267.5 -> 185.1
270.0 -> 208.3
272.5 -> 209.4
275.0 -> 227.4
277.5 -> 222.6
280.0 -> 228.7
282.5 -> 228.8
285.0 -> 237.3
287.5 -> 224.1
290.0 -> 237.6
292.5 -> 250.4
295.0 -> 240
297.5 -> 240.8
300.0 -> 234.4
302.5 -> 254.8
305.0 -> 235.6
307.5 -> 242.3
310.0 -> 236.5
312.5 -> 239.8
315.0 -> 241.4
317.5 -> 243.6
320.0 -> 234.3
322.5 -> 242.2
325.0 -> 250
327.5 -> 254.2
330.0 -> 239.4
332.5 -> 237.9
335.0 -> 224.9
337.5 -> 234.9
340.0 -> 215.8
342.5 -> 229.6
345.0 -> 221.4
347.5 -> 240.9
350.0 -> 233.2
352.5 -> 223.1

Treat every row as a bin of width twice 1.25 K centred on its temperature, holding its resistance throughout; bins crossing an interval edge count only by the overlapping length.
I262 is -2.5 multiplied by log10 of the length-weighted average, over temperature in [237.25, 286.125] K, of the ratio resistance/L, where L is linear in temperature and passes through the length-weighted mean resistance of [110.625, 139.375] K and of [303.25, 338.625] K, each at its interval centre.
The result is 0.14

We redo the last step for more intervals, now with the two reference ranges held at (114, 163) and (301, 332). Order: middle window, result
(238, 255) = 0.14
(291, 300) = -0.01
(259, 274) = 0.22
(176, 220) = 0.08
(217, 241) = -0.03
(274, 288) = 0.04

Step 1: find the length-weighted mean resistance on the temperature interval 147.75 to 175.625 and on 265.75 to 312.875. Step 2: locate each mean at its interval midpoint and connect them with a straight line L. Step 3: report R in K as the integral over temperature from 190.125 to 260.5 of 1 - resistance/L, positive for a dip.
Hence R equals 4.6 K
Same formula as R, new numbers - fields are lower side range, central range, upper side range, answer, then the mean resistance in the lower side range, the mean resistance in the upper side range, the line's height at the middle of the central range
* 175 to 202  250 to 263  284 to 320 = 3.0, 224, 240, 233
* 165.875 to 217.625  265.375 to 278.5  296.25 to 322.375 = 1.3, 212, 240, 232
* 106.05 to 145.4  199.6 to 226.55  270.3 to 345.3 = 2.8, 221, 235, 228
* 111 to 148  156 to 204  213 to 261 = -0.8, 221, 217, 219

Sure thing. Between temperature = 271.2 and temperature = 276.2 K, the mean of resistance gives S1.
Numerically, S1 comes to 218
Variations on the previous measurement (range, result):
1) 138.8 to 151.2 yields 222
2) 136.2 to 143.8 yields 215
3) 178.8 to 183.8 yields 227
